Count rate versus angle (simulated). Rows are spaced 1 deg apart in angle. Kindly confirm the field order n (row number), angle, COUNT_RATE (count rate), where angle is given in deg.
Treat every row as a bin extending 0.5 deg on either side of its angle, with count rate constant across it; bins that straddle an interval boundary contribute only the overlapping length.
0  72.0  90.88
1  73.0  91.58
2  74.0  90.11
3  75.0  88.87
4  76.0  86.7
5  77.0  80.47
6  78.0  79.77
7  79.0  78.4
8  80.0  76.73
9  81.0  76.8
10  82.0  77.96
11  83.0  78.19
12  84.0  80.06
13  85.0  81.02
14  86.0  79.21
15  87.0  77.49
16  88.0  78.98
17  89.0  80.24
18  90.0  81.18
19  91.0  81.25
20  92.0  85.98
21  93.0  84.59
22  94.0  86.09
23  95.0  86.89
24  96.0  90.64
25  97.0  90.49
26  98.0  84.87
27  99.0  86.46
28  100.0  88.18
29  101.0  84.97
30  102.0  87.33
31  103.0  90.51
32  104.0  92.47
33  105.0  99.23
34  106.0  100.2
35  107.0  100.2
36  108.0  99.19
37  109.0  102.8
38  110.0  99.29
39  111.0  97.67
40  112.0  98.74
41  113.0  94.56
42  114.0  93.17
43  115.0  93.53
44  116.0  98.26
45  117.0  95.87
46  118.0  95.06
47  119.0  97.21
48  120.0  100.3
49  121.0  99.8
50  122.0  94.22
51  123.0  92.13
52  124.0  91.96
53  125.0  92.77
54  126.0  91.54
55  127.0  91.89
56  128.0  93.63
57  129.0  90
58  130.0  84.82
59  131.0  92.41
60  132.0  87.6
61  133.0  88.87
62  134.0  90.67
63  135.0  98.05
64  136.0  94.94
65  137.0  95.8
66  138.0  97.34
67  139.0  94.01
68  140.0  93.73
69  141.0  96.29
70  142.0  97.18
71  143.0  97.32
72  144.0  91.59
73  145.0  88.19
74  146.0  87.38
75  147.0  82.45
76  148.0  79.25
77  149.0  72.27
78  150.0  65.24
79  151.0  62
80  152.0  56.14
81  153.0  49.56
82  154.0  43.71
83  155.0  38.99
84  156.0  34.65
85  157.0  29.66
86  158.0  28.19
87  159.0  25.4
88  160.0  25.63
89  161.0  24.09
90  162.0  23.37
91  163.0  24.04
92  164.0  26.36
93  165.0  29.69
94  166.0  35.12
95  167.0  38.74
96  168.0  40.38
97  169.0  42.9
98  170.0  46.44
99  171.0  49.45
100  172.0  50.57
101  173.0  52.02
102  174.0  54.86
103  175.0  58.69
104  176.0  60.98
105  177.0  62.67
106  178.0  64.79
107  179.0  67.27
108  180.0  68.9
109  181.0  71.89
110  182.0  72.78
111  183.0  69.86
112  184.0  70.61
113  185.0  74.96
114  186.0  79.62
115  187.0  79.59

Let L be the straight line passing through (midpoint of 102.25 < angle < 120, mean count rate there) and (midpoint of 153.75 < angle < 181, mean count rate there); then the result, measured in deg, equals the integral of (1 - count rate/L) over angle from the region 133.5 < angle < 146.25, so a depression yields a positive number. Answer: -4.6 deg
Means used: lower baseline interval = 96.9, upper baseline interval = 43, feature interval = 94.2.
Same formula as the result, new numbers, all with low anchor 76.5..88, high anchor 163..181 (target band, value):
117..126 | -4.0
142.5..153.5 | -3.4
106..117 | -4.5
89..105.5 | -3.0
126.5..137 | -4.8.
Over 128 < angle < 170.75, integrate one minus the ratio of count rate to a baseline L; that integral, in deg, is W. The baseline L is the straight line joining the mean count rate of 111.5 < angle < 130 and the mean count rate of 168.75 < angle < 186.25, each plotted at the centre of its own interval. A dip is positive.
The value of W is 8.5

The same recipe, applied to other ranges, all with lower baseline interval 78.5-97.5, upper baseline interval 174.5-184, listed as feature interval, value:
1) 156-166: 6.1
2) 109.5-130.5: -5.0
